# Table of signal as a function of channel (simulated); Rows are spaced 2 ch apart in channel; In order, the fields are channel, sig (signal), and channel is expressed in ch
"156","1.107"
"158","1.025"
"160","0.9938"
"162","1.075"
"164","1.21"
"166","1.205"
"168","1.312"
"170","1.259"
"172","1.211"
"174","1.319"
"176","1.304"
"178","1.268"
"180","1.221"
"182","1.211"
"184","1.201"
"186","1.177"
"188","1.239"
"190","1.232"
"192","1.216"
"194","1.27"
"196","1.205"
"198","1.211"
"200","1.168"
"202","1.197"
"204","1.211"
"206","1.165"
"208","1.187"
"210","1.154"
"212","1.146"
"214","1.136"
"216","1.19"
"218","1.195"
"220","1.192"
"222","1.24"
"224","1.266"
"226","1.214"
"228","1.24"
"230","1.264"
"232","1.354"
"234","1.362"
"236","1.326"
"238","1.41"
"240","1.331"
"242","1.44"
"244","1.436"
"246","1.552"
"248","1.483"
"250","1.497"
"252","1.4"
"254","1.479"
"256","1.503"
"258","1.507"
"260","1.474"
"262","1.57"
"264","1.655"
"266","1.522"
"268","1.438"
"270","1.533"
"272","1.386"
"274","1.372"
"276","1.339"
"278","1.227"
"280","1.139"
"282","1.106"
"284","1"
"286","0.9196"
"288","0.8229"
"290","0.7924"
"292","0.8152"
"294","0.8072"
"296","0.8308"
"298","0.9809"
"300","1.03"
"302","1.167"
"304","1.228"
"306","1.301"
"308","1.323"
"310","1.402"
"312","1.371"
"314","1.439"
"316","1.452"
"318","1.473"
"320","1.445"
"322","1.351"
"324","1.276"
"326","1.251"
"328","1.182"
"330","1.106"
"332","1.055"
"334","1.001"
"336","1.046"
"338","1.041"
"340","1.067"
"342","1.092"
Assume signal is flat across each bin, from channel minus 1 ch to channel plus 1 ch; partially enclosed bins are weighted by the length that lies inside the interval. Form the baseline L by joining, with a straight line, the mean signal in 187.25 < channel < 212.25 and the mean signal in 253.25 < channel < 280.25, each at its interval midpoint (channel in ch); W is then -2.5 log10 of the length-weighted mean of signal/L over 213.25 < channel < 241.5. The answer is 0.028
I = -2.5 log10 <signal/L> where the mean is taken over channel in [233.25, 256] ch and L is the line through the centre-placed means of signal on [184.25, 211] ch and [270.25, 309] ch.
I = -0.24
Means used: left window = 1.2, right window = 1.09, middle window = 1.43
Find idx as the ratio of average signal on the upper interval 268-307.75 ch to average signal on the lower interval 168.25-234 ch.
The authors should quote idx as 0.9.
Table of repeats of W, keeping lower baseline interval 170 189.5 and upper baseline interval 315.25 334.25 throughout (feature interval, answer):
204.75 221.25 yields 0.07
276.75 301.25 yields 0.29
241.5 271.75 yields -0.19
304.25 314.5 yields -0.07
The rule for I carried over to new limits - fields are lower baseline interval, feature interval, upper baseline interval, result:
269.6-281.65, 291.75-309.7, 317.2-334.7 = 0.18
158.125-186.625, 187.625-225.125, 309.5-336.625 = 0.02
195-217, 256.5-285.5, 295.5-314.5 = -0.14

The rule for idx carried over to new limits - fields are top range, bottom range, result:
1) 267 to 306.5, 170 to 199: 0.90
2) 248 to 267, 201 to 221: 1.28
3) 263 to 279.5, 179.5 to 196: 1.17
